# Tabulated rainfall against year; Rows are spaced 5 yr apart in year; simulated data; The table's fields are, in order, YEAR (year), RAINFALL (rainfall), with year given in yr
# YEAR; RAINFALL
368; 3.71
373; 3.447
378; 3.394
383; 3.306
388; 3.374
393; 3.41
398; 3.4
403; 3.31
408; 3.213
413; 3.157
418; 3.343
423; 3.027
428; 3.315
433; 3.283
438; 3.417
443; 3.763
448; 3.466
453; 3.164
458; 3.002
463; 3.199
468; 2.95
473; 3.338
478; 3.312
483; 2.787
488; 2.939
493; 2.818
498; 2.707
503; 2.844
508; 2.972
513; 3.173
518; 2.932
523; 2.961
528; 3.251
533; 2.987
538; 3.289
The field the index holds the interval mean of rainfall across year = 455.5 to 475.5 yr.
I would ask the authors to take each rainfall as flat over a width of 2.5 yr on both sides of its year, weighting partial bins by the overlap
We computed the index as 3.12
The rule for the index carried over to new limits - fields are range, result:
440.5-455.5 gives 3.46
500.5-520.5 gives 2.98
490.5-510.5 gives 2.84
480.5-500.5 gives 2.81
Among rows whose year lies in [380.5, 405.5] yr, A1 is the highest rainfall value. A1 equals 3.41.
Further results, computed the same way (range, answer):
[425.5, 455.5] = 3.763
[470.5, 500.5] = 3.338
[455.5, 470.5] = 3.199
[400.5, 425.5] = 3.343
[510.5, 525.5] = 3.173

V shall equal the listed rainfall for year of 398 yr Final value 3.4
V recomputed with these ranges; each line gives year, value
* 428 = 3.315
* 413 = 3.157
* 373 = 3.447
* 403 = 3.31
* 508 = 2.972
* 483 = 2.787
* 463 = 3.199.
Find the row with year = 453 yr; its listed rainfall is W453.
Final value 3.164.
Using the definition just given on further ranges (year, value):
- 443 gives 3.763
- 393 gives 3.41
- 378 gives 3.394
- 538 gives 3.289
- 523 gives 2.961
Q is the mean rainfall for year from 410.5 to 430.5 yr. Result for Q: 3.21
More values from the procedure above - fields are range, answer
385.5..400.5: 3.39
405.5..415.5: 3.19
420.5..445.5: 3.36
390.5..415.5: 3.3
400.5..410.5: 3.26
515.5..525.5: 2.95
